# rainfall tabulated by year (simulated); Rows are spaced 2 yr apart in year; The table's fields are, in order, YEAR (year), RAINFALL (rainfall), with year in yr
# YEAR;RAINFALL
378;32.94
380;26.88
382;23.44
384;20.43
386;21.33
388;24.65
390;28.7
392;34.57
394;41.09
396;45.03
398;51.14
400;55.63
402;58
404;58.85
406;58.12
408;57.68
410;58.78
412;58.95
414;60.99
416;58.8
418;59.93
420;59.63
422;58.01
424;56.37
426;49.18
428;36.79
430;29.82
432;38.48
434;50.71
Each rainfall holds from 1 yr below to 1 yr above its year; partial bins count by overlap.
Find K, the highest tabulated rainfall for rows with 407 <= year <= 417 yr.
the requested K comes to 60.99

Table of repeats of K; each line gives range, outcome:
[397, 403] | 58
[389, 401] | 55.63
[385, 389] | 24.65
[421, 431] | 58.01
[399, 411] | 58.85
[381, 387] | 23.44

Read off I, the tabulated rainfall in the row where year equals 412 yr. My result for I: 58.95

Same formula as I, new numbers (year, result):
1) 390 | 28.7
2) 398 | 51.14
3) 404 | 58.85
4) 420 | 59.63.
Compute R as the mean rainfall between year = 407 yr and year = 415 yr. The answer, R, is 59.1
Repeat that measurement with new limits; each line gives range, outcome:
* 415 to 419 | 59.4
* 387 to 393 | 29.3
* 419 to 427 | 55.8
